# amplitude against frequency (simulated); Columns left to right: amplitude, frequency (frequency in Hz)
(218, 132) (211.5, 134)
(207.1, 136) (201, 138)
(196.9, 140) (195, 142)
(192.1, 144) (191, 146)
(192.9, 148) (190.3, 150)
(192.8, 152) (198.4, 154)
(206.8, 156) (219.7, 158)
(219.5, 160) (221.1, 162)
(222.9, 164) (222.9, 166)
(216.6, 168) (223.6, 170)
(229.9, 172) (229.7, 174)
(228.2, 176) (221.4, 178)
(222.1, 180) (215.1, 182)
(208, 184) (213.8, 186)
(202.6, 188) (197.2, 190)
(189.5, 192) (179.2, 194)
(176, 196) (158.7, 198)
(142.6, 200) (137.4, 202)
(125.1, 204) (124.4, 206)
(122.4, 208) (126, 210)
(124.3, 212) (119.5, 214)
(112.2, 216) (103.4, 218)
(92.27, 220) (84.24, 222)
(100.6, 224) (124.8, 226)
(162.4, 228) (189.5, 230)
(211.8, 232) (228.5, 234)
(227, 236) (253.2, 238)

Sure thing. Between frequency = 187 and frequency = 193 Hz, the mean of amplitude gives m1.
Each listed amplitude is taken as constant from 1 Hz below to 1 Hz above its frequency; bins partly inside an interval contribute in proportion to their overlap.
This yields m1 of 196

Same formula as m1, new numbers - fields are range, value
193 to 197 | 178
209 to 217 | 120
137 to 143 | 198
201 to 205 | 131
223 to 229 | 129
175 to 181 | 224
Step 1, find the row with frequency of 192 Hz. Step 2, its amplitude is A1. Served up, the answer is 189.5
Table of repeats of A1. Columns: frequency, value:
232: 211.8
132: 218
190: 197.2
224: 100.6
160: 219.5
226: 124.8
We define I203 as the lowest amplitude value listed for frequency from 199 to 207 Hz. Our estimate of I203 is 124.4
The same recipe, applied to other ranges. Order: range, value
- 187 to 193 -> 189.5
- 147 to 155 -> 190.3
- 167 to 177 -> 216.6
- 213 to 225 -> 84.24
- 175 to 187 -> 208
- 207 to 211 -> 122.4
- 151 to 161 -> 192.8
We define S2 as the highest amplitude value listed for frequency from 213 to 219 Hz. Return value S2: 119.5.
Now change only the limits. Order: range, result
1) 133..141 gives 211.5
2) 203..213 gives 126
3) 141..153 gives 195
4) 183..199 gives 213.8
